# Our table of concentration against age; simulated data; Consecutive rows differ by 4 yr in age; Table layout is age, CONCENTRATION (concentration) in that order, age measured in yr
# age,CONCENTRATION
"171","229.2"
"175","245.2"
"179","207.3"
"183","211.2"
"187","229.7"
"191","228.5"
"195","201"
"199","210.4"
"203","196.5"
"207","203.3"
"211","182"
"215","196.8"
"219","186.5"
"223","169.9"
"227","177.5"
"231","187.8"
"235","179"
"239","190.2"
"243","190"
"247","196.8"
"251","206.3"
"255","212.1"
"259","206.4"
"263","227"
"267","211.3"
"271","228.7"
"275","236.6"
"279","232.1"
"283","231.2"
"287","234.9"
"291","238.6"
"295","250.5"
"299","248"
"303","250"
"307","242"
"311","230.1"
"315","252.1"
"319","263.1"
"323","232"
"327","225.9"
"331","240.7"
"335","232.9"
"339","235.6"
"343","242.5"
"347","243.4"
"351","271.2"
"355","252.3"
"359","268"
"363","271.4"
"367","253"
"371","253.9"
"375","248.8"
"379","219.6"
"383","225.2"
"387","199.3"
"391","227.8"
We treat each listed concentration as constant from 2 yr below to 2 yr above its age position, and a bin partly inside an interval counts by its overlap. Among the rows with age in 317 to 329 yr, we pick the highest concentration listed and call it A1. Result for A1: 263.1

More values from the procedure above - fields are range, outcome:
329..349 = 243.4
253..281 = 236.6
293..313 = 250.5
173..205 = 245.2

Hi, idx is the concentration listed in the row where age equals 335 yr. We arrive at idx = 232.9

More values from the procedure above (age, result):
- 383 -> 225.2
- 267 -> 211.3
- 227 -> 177.5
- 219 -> 186.5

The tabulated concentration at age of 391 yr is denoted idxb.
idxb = 227.8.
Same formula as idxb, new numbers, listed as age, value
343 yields 242.5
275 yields 236.6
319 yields 263.1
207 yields 203.3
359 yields 268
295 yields 250.5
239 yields 190.2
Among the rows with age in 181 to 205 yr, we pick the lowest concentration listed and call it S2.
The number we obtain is 196.5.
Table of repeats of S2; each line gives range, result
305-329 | 225.9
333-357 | 232.9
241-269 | 190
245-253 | 196.8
